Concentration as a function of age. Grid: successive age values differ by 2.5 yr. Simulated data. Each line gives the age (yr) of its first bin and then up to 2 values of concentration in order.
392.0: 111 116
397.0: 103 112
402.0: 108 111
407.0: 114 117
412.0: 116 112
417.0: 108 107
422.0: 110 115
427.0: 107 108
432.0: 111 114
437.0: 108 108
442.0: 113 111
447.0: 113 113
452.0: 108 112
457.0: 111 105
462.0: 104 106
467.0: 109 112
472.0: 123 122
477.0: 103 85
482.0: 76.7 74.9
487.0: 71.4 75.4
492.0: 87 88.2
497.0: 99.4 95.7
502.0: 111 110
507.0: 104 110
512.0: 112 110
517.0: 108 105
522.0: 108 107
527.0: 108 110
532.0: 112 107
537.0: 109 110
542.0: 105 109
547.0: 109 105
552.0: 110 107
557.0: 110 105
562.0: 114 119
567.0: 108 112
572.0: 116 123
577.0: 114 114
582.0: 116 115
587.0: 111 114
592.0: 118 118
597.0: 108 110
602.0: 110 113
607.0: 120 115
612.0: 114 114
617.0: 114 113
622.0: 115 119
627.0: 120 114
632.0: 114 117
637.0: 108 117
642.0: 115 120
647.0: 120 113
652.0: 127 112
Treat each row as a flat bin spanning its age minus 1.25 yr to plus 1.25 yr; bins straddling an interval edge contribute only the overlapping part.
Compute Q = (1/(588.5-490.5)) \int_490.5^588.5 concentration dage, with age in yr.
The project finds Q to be 108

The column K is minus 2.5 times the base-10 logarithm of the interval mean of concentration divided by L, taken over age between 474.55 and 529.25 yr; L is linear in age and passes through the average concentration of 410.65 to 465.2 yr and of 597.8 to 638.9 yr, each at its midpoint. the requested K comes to 0.14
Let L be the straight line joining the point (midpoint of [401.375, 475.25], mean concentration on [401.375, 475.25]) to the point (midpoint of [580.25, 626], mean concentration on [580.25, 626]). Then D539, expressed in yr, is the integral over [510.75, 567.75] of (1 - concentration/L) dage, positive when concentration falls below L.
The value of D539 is 2.1 yr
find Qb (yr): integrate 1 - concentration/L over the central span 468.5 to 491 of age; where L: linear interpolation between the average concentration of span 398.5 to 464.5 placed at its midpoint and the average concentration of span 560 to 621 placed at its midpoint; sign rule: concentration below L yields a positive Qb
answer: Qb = 3.7 yr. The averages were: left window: 111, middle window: 93.4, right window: 114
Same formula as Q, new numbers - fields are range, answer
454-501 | 97.8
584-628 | 114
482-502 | 85.7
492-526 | 105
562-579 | 115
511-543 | 109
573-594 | 116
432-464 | 110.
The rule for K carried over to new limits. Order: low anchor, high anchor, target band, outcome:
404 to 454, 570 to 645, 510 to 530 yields 0.04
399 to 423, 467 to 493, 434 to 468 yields -0.09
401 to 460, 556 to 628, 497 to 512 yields 0.06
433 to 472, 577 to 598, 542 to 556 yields 0.05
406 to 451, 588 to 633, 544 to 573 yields 0.03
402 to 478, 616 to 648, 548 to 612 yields 0.01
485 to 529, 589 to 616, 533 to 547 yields -0.03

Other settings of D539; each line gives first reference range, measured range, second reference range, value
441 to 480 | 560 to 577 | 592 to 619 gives -0.30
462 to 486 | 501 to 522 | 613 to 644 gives -0.84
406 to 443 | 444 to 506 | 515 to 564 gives 5.11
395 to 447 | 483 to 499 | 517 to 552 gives 3.79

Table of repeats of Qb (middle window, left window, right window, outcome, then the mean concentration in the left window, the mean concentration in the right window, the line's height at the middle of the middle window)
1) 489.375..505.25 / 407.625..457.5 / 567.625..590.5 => 2.3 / 111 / 115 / 113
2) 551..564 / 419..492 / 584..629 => 0.2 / 104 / 114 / 111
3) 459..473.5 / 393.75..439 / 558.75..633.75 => 0.2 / 111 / 114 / 112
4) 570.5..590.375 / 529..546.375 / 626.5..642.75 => -0.7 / 109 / 115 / 111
